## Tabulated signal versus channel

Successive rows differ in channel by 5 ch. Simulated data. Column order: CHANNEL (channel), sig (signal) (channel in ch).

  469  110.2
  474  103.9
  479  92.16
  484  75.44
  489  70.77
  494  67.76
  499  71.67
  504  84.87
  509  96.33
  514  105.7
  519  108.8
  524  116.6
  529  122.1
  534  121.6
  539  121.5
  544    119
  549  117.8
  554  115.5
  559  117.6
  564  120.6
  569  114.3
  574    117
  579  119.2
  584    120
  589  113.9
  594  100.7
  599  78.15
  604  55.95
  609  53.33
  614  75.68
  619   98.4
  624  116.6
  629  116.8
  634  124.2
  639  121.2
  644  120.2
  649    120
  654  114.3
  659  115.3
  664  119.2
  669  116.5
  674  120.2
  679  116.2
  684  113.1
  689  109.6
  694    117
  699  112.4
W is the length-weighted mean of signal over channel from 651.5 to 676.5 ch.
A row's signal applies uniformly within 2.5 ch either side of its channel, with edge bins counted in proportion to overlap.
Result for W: 117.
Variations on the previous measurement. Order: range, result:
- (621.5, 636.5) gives 119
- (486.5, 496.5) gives 69.3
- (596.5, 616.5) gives 65.8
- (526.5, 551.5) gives 120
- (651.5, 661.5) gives 115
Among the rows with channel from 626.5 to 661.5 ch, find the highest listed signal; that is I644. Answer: 124.2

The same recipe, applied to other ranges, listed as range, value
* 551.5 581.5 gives 120.6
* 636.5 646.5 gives 121.2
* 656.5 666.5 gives 119.2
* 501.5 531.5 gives 122.1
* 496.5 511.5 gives 96.33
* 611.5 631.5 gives 116.8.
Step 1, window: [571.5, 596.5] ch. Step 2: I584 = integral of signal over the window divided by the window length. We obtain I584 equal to 114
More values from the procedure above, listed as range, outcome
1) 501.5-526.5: 102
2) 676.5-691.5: 113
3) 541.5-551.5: 118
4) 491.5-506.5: 74.8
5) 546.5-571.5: 117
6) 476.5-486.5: 83.8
